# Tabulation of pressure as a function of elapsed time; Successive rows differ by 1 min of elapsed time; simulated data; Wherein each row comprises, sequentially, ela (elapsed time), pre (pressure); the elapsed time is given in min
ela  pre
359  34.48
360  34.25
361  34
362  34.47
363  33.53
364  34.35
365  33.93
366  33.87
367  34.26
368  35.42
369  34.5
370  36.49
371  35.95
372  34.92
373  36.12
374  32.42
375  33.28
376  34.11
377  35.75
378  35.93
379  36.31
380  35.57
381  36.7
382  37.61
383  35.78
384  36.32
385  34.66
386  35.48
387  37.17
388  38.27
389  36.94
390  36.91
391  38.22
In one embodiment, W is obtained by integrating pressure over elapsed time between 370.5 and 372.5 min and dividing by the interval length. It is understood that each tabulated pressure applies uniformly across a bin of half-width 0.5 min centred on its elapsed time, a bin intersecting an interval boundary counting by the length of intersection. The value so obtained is 35.4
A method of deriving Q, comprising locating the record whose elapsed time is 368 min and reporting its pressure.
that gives 35.42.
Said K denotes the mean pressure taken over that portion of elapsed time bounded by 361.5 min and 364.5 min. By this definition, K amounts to 34.1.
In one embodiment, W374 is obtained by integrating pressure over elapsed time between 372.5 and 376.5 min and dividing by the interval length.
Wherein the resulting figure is 34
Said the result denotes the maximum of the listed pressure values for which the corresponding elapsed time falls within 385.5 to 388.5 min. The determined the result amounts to 38.27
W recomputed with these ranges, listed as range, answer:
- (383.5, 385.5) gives 35.5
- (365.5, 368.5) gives 34.5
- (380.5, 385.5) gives 36.2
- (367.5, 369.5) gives 35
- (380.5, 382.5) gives 37.2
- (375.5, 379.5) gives 35.5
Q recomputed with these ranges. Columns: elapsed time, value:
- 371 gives 35.95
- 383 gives 35.78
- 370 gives 36.49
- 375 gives 33.28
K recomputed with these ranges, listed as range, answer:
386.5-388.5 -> 37.7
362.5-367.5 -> 34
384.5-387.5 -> 35.8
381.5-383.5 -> 36.7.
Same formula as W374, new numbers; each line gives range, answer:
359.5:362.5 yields 34.2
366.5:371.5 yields 35.3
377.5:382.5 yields 36.4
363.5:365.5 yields 34.1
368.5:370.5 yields 35.5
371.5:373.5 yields 35.5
